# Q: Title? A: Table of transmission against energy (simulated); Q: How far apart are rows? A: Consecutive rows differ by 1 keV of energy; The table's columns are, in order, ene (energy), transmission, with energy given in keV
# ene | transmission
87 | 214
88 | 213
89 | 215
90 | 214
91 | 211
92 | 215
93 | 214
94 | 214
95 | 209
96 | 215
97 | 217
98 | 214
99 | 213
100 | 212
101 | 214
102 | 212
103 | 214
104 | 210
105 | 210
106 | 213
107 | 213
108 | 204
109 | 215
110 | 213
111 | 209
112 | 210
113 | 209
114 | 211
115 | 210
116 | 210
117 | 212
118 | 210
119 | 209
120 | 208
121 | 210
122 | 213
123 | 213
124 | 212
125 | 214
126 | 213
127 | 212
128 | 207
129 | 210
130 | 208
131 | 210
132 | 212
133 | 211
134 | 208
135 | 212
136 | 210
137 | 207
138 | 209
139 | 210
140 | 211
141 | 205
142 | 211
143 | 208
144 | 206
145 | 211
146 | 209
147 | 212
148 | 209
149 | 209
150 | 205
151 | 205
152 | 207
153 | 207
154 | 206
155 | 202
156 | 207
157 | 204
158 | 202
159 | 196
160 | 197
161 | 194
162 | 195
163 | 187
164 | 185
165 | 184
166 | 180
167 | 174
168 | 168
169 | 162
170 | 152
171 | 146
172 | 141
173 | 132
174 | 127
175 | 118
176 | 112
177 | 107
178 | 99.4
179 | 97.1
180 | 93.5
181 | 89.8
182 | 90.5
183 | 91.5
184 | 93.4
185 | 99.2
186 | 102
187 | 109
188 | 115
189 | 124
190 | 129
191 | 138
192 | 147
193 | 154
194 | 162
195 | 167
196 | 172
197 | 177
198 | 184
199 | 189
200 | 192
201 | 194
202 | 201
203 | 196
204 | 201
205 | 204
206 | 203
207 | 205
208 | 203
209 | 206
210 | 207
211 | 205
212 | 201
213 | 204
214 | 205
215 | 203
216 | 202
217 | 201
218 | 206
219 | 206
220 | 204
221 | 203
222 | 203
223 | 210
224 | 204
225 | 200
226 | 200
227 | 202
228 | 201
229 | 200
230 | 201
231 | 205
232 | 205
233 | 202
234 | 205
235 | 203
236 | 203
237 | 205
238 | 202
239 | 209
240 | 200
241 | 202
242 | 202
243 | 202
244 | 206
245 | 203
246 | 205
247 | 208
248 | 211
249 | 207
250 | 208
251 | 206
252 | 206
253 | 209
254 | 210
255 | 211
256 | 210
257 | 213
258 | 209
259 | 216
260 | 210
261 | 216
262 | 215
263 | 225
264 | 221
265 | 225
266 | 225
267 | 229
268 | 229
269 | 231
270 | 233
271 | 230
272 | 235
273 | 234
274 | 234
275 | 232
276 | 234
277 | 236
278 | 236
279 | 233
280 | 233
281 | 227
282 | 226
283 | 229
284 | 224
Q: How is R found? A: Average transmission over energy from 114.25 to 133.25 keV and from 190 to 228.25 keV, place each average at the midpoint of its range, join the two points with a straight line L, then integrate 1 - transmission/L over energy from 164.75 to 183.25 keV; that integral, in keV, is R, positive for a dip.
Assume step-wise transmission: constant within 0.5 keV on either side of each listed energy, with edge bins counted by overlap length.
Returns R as 6.5 keV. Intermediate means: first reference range 211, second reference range 193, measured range 130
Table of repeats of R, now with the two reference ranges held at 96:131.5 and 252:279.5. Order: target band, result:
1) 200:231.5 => 2.4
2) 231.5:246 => 1.2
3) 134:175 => 4.3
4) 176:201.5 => 10.0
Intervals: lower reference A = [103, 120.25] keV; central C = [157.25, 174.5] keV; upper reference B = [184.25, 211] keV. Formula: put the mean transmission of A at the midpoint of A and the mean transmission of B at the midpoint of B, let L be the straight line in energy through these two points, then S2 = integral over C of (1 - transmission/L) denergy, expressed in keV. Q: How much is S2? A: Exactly 1.1 keV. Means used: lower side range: 210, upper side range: 168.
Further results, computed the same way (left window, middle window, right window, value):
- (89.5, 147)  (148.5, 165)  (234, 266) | 0.8 keV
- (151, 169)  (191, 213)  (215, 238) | 1.3 keV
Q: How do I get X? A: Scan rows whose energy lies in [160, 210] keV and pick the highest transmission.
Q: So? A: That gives 207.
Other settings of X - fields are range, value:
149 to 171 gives 209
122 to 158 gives 214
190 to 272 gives 235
